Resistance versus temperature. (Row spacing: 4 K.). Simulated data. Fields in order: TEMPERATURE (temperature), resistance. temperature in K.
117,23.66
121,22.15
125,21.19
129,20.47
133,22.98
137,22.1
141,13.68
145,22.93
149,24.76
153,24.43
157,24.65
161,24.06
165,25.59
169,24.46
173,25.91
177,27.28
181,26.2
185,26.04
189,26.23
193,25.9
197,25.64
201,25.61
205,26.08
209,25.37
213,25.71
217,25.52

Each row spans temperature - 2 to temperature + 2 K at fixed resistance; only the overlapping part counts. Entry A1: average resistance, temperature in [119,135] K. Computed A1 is 21.7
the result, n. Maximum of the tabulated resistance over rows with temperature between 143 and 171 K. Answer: 25.59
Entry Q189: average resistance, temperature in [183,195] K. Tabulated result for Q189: 26.1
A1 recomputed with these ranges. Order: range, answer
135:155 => 21.6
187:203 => 25.8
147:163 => 24.5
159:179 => 25.5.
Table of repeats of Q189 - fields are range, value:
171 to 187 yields 26.4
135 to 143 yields 17.9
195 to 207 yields 25.8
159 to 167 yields 24.8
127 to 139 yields 21.8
